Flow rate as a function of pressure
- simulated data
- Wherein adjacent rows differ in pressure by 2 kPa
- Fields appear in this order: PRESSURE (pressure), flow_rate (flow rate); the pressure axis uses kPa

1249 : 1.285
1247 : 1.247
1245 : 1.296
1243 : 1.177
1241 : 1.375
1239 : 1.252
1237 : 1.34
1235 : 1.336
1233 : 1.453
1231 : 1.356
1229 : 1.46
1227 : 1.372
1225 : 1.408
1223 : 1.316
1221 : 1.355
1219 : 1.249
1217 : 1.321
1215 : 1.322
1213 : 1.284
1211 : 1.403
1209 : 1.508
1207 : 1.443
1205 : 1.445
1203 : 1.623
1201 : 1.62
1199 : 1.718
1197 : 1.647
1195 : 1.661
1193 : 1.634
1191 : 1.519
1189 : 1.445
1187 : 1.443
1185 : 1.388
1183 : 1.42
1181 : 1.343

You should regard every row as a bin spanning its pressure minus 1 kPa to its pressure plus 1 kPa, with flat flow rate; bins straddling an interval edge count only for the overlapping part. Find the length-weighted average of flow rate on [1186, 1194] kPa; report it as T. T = 1.51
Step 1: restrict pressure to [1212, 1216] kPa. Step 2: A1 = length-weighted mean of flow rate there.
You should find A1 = 1.3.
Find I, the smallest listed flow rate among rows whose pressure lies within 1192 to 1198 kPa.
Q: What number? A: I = 1.634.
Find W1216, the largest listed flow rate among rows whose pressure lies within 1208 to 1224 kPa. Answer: 1.508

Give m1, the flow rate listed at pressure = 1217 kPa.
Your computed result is 1.321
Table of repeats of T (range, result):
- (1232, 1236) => 1.39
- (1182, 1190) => 1.42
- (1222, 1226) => 1.36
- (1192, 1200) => 1.67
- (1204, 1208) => 1.44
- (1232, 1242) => 1.35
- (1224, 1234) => 1.41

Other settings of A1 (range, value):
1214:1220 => 1.3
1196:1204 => 1.65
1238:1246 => 1.28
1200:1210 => 1.53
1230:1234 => 1.4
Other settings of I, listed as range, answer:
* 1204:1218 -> 1.284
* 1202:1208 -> 1.443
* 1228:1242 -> 1.252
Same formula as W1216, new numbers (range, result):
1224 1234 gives 1.46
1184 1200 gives 1.718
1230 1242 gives 1.453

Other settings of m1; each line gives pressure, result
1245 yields 1.296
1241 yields 1.375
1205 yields 1.445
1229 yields 1.46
